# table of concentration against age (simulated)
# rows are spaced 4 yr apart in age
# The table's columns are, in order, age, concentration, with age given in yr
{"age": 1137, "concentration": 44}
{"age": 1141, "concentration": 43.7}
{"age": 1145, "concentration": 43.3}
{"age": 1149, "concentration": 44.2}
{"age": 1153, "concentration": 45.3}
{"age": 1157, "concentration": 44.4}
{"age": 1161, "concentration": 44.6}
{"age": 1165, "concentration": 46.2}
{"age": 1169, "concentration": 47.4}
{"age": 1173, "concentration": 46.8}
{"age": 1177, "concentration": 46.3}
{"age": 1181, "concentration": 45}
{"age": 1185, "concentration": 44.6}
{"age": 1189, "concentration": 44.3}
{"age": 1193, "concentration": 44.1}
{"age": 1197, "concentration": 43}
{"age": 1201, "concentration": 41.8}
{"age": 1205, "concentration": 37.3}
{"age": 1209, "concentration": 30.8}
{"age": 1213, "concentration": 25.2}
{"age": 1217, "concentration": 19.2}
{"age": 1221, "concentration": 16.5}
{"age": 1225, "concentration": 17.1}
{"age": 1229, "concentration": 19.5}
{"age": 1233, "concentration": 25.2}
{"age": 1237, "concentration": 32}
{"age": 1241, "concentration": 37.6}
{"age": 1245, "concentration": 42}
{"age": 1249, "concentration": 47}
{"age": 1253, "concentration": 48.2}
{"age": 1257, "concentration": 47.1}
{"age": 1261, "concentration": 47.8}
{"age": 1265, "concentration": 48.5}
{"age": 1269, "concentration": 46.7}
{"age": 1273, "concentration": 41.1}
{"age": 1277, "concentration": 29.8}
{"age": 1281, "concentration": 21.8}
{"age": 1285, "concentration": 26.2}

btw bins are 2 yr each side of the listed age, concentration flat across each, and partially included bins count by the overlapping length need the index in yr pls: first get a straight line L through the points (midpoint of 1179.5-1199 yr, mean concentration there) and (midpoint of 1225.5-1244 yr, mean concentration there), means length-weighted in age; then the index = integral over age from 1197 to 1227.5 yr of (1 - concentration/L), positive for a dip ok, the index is 7.6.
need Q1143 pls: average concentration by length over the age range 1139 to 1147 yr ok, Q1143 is 43.5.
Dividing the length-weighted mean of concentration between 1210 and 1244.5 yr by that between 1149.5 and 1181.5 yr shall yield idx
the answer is 0.5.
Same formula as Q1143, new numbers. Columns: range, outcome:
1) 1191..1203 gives 43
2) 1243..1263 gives 46.4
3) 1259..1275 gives 46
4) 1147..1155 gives 44.8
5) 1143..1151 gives 43.8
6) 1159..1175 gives 46.2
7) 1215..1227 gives 17.6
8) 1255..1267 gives 47.8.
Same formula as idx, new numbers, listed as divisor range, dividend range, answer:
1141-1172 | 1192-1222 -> 0.72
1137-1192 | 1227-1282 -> 0.85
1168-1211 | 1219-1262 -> 0.80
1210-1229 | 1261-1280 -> 2.05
